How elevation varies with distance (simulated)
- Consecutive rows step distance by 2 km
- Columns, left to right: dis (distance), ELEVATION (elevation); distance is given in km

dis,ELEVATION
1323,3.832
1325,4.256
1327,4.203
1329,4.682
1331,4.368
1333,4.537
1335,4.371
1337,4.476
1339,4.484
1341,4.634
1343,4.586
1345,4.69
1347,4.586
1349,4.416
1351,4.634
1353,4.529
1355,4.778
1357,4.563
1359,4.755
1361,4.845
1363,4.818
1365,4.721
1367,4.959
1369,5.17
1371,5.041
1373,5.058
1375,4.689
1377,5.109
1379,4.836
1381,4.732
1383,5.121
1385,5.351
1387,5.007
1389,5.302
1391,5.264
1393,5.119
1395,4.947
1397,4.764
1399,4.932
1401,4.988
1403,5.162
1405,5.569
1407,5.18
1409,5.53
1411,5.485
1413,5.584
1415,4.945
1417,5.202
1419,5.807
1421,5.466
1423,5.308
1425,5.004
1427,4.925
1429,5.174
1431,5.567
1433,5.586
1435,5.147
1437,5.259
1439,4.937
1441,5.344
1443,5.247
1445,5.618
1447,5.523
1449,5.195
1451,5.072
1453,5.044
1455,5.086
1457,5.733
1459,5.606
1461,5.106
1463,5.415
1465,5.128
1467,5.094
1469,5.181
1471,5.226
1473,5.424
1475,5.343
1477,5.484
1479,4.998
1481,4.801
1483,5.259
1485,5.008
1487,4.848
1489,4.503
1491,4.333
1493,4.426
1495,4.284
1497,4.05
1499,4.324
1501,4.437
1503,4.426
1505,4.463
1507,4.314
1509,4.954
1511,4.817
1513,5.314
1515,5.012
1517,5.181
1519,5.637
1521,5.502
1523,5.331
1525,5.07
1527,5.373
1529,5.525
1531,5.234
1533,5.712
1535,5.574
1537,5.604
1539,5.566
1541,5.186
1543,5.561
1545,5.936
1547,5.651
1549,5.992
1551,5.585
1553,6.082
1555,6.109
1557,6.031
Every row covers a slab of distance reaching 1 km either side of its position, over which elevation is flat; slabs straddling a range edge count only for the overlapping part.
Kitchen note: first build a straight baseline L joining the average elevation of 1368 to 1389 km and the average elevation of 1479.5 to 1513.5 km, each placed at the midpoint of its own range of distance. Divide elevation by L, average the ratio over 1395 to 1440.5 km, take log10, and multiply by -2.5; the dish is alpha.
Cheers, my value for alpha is -0.08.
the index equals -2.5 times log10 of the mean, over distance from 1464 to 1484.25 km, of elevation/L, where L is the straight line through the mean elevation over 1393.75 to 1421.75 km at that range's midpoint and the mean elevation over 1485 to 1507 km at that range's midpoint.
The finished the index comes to -0.123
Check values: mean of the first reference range 5.25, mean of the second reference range 4.43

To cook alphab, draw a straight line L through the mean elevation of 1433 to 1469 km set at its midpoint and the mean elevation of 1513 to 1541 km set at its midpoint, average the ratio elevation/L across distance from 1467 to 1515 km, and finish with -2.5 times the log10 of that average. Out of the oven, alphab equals 0.115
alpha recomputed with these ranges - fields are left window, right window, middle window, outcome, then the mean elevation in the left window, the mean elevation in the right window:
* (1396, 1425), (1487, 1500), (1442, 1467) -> -0.11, 5.27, 4.36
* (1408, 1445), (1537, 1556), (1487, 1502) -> 0.26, 5.31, 5.73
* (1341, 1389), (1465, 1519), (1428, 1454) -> -0.10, 4.83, 4.85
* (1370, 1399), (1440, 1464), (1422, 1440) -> 0.00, 5.02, 5.33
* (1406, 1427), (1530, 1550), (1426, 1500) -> 0.07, 5.33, 5.6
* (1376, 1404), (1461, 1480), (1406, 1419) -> -0.05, 5.05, 5.25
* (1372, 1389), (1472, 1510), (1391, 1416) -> -0.05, 5.01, 4.72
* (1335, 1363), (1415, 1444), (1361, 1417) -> -0.03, 4.61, 5.27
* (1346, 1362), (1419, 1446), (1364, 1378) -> -0.04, 4.64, 5.3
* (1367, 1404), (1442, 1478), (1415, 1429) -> -0.02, 5.03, 5.31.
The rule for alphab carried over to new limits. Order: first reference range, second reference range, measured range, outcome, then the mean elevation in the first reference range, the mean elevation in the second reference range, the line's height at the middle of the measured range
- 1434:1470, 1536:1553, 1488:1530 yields 0.15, 5.26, 5.66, 5.51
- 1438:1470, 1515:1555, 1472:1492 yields 0.08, 5.27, 5.54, 5.36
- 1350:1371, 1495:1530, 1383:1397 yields -0.07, 4.79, 4.91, 4.81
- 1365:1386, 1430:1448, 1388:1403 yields 0.01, 4.99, 5.36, 5.11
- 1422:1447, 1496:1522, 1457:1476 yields -0.05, 5.27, 4.8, 5.07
